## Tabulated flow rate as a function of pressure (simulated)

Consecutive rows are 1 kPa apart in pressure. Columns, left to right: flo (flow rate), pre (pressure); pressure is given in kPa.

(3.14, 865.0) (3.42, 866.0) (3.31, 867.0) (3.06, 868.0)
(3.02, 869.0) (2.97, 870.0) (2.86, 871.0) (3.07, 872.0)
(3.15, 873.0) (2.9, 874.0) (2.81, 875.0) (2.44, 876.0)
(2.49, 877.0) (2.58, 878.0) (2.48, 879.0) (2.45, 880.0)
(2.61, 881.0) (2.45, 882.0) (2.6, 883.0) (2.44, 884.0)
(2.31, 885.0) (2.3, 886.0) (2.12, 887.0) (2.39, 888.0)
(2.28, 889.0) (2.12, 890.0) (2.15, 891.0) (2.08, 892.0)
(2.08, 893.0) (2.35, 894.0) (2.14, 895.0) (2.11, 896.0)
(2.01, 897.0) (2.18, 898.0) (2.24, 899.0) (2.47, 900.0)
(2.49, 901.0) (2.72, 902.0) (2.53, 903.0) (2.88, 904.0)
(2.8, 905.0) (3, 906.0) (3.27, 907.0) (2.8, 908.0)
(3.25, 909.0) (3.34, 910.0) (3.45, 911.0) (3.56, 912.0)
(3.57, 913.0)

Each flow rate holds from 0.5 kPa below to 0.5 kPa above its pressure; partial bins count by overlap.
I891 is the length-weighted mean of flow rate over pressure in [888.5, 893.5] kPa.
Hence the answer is 2.14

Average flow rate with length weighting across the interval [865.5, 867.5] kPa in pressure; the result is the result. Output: 3.37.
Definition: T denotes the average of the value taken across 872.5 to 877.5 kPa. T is 2.76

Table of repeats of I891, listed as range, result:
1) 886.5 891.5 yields 2.21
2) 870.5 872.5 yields 2.96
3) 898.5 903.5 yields 2.49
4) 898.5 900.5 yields 2.36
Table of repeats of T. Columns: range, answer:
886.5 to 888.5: 2.25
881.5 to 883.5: 2.53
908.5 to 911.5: 3.35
